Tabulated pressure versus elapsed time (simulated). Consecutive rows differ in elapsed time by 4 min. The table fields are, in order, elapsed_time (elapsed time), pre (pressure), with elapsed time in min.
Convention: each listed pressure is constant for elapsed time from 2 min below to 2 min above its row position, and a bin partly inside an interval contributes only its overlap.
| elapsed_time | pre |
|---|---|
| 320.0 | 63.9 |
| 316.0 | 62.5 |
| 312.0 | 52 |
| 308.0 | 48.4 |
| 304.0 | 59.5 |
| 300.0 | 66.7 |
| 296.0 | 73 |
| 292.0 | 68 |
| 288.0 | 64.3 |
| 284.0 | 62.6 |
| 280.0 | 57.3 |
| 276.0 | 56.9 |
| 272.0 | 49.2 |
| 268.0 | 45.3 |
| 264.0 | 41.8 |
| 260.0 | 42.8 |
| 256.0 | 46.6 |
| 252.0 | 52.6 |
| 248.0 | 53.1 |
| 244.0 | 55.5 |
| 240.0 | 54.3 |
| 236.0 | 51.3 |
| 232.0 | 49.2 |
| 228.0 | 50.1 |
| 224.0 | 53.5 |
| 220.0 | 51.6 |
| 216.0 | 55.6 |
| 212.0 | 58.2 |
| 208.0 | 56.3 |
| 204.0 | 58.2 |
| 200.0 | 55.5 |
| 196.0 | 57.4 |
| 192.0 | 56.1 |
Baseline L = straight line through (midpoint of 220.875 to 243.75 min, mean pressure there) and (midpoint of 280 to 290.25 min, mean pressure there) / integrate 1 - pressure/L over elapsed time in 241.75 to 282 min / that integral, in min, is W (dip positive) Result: 5.3 min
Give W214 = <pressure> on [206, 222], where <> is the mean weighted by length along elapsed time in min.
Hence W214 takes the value 55.4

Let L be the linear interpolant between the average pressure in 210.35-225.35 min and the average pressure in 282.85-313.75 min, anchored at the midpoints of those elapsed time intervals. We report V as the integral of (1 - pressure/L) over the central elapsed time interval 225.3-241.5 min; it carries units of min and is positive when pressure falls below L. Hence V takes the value 1.4 min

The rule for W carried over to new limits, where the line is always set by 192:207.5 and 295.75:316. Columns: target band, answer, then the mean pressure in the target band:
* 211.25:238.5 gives 2.3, 52.6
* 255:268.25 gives 3.3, 43.8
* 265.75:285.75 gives 1.5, 54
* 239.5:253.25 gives 0.9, 53.9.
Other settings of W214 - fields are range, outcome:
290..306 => 66.8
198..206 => 56.9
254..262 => 44.7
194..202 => 56.5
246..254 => 52.9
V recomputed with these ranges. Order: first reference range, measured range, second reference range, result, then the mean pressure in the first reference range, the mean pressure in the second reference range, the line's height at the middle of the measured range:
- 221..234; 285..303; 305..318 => -4.4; 51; 54.7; 53.9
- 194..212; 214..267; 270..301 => 7.8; 57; 62.1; 59.3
